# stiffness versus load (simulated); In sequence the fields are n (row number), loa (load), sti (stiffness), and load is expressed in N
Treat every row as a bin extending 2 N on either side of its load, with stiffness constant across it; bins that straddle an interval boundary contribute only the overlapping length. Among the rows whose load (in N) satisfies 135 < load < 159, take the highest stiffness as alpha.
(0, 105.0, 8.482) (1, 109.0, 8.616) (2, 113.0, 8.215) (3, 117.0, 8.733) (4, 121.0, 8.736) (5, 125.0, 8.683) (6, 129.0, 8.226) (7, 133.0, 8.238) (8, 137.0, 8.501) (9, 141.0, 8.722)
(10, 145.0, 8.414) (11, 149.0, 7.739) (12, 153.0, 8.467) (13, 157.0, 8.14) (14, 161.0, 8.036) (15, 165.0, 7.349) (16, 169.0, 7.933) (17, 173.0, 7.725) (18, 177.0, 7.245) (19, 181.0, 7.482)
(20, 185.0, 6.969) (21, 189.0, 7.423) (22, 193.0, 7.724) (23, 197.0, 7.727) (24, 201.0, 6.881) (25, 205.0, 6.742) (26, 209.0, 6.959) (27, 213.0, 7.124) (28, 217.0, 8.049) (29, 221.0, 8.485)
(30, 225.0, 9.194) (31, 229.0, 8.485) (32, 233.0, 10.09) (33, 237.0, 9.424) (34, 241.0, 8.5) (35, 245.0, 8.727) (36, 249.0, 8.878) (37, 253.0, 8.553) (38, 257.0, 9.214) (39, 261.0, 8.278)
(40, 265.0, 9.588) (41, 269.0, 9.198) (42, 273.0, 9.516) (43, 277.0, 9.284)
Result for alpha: 8.722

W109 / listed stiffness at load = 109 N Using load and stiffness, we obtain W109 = 8.616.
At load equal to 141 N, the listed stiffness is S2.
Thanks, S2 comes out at 8.722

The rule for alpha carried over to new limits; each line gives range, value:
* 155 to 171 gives 8.14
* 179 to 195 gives 7.724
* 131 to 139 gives 8.501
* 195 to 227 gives 9.194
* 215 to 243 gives 10.09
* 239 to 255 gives 8.878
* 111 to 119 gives 8.733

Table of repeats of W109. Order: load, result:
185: 6.969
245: 8.727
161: 8.036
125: 8.683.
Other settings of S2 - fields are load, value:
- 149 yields 7.739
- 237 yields 9.424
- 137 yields 8.501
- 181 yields 7.482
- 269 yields 9.198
